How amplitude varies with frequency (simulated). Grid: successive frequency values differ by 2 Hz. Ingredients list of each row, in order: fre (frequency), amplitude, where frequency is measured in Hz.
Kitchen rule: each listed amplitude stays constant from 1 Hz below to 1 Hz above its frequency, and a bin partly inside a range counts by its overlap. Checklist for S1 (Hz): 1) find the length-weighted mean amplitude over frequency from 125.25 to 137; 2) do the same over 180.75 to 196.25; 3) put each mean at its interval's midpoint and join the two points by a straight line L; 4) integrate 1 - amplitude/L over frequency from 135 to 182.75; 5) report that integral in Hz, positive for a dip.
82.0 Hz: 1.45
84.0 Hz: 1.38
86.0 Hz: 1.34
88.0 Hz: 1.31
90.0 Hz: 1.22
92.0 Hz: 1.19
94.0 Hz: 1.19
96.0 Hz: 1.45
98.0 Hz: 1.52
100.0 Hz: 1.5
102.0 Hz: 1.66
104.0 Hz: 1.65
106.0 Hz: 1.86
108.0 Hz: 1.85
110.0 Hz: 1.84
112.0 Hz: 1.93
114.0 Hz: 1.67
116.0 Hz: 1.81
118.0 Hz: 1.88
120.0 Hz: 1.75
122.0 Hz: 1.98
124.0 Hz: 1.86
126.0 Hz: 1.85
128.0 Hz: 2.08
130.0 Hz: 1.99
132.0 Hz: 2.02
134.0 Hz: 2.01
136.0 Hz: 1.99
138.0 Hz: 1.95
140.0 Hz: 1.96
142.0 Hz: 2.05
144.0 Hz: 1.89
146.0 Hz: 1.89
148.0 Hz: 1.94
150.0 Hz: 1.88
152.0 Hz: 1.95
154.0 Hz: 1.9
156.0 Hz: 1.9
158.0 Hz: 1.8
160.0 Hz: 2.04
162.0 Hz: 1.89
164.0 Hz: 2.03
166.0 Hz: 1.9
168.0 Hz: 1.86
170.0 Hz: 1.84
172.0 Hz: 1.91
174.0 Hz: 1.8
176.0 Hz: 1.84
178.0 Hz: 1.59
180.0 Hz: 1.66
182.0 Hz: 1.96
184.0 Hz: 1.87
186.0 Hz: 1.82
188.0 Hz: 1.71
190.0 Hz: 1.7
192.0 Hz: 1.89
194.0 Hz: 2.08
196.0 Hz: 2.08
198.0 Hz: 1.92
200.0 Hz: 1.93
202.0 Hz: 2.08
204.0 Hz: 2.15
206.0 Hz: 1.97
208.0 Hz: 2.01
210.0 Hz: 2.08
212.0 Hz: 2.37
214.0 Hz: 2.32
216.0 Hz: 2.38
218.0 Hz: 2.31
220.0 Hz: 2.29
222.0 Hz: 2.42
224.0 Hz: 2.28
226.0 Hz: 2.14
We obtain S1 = 1.1 Hz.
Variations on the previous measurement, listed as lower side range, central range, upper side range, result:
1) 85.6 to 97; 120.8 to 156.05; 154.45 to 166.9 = -4.9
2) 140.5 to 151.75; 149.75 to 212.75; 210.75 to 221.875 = 6.3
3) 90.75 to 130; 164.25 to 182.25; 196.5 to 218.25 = 1.5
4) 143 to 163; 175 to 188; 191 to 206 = 1.3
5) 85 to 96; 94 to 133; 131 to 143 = -3.7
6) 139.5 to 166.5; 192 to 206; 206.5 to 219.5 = 0.9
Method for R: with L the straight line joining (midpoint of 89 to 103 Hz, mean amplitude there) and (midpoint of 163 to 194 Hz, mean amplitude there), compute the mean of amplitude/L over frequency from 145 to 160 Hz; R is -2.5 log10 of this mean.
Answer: -0.13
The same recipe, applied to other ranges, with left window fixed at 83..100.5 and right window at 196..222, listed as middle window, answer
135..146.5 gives -0.17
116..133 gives -0.22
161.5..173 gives -0.02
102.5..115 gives -0.23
